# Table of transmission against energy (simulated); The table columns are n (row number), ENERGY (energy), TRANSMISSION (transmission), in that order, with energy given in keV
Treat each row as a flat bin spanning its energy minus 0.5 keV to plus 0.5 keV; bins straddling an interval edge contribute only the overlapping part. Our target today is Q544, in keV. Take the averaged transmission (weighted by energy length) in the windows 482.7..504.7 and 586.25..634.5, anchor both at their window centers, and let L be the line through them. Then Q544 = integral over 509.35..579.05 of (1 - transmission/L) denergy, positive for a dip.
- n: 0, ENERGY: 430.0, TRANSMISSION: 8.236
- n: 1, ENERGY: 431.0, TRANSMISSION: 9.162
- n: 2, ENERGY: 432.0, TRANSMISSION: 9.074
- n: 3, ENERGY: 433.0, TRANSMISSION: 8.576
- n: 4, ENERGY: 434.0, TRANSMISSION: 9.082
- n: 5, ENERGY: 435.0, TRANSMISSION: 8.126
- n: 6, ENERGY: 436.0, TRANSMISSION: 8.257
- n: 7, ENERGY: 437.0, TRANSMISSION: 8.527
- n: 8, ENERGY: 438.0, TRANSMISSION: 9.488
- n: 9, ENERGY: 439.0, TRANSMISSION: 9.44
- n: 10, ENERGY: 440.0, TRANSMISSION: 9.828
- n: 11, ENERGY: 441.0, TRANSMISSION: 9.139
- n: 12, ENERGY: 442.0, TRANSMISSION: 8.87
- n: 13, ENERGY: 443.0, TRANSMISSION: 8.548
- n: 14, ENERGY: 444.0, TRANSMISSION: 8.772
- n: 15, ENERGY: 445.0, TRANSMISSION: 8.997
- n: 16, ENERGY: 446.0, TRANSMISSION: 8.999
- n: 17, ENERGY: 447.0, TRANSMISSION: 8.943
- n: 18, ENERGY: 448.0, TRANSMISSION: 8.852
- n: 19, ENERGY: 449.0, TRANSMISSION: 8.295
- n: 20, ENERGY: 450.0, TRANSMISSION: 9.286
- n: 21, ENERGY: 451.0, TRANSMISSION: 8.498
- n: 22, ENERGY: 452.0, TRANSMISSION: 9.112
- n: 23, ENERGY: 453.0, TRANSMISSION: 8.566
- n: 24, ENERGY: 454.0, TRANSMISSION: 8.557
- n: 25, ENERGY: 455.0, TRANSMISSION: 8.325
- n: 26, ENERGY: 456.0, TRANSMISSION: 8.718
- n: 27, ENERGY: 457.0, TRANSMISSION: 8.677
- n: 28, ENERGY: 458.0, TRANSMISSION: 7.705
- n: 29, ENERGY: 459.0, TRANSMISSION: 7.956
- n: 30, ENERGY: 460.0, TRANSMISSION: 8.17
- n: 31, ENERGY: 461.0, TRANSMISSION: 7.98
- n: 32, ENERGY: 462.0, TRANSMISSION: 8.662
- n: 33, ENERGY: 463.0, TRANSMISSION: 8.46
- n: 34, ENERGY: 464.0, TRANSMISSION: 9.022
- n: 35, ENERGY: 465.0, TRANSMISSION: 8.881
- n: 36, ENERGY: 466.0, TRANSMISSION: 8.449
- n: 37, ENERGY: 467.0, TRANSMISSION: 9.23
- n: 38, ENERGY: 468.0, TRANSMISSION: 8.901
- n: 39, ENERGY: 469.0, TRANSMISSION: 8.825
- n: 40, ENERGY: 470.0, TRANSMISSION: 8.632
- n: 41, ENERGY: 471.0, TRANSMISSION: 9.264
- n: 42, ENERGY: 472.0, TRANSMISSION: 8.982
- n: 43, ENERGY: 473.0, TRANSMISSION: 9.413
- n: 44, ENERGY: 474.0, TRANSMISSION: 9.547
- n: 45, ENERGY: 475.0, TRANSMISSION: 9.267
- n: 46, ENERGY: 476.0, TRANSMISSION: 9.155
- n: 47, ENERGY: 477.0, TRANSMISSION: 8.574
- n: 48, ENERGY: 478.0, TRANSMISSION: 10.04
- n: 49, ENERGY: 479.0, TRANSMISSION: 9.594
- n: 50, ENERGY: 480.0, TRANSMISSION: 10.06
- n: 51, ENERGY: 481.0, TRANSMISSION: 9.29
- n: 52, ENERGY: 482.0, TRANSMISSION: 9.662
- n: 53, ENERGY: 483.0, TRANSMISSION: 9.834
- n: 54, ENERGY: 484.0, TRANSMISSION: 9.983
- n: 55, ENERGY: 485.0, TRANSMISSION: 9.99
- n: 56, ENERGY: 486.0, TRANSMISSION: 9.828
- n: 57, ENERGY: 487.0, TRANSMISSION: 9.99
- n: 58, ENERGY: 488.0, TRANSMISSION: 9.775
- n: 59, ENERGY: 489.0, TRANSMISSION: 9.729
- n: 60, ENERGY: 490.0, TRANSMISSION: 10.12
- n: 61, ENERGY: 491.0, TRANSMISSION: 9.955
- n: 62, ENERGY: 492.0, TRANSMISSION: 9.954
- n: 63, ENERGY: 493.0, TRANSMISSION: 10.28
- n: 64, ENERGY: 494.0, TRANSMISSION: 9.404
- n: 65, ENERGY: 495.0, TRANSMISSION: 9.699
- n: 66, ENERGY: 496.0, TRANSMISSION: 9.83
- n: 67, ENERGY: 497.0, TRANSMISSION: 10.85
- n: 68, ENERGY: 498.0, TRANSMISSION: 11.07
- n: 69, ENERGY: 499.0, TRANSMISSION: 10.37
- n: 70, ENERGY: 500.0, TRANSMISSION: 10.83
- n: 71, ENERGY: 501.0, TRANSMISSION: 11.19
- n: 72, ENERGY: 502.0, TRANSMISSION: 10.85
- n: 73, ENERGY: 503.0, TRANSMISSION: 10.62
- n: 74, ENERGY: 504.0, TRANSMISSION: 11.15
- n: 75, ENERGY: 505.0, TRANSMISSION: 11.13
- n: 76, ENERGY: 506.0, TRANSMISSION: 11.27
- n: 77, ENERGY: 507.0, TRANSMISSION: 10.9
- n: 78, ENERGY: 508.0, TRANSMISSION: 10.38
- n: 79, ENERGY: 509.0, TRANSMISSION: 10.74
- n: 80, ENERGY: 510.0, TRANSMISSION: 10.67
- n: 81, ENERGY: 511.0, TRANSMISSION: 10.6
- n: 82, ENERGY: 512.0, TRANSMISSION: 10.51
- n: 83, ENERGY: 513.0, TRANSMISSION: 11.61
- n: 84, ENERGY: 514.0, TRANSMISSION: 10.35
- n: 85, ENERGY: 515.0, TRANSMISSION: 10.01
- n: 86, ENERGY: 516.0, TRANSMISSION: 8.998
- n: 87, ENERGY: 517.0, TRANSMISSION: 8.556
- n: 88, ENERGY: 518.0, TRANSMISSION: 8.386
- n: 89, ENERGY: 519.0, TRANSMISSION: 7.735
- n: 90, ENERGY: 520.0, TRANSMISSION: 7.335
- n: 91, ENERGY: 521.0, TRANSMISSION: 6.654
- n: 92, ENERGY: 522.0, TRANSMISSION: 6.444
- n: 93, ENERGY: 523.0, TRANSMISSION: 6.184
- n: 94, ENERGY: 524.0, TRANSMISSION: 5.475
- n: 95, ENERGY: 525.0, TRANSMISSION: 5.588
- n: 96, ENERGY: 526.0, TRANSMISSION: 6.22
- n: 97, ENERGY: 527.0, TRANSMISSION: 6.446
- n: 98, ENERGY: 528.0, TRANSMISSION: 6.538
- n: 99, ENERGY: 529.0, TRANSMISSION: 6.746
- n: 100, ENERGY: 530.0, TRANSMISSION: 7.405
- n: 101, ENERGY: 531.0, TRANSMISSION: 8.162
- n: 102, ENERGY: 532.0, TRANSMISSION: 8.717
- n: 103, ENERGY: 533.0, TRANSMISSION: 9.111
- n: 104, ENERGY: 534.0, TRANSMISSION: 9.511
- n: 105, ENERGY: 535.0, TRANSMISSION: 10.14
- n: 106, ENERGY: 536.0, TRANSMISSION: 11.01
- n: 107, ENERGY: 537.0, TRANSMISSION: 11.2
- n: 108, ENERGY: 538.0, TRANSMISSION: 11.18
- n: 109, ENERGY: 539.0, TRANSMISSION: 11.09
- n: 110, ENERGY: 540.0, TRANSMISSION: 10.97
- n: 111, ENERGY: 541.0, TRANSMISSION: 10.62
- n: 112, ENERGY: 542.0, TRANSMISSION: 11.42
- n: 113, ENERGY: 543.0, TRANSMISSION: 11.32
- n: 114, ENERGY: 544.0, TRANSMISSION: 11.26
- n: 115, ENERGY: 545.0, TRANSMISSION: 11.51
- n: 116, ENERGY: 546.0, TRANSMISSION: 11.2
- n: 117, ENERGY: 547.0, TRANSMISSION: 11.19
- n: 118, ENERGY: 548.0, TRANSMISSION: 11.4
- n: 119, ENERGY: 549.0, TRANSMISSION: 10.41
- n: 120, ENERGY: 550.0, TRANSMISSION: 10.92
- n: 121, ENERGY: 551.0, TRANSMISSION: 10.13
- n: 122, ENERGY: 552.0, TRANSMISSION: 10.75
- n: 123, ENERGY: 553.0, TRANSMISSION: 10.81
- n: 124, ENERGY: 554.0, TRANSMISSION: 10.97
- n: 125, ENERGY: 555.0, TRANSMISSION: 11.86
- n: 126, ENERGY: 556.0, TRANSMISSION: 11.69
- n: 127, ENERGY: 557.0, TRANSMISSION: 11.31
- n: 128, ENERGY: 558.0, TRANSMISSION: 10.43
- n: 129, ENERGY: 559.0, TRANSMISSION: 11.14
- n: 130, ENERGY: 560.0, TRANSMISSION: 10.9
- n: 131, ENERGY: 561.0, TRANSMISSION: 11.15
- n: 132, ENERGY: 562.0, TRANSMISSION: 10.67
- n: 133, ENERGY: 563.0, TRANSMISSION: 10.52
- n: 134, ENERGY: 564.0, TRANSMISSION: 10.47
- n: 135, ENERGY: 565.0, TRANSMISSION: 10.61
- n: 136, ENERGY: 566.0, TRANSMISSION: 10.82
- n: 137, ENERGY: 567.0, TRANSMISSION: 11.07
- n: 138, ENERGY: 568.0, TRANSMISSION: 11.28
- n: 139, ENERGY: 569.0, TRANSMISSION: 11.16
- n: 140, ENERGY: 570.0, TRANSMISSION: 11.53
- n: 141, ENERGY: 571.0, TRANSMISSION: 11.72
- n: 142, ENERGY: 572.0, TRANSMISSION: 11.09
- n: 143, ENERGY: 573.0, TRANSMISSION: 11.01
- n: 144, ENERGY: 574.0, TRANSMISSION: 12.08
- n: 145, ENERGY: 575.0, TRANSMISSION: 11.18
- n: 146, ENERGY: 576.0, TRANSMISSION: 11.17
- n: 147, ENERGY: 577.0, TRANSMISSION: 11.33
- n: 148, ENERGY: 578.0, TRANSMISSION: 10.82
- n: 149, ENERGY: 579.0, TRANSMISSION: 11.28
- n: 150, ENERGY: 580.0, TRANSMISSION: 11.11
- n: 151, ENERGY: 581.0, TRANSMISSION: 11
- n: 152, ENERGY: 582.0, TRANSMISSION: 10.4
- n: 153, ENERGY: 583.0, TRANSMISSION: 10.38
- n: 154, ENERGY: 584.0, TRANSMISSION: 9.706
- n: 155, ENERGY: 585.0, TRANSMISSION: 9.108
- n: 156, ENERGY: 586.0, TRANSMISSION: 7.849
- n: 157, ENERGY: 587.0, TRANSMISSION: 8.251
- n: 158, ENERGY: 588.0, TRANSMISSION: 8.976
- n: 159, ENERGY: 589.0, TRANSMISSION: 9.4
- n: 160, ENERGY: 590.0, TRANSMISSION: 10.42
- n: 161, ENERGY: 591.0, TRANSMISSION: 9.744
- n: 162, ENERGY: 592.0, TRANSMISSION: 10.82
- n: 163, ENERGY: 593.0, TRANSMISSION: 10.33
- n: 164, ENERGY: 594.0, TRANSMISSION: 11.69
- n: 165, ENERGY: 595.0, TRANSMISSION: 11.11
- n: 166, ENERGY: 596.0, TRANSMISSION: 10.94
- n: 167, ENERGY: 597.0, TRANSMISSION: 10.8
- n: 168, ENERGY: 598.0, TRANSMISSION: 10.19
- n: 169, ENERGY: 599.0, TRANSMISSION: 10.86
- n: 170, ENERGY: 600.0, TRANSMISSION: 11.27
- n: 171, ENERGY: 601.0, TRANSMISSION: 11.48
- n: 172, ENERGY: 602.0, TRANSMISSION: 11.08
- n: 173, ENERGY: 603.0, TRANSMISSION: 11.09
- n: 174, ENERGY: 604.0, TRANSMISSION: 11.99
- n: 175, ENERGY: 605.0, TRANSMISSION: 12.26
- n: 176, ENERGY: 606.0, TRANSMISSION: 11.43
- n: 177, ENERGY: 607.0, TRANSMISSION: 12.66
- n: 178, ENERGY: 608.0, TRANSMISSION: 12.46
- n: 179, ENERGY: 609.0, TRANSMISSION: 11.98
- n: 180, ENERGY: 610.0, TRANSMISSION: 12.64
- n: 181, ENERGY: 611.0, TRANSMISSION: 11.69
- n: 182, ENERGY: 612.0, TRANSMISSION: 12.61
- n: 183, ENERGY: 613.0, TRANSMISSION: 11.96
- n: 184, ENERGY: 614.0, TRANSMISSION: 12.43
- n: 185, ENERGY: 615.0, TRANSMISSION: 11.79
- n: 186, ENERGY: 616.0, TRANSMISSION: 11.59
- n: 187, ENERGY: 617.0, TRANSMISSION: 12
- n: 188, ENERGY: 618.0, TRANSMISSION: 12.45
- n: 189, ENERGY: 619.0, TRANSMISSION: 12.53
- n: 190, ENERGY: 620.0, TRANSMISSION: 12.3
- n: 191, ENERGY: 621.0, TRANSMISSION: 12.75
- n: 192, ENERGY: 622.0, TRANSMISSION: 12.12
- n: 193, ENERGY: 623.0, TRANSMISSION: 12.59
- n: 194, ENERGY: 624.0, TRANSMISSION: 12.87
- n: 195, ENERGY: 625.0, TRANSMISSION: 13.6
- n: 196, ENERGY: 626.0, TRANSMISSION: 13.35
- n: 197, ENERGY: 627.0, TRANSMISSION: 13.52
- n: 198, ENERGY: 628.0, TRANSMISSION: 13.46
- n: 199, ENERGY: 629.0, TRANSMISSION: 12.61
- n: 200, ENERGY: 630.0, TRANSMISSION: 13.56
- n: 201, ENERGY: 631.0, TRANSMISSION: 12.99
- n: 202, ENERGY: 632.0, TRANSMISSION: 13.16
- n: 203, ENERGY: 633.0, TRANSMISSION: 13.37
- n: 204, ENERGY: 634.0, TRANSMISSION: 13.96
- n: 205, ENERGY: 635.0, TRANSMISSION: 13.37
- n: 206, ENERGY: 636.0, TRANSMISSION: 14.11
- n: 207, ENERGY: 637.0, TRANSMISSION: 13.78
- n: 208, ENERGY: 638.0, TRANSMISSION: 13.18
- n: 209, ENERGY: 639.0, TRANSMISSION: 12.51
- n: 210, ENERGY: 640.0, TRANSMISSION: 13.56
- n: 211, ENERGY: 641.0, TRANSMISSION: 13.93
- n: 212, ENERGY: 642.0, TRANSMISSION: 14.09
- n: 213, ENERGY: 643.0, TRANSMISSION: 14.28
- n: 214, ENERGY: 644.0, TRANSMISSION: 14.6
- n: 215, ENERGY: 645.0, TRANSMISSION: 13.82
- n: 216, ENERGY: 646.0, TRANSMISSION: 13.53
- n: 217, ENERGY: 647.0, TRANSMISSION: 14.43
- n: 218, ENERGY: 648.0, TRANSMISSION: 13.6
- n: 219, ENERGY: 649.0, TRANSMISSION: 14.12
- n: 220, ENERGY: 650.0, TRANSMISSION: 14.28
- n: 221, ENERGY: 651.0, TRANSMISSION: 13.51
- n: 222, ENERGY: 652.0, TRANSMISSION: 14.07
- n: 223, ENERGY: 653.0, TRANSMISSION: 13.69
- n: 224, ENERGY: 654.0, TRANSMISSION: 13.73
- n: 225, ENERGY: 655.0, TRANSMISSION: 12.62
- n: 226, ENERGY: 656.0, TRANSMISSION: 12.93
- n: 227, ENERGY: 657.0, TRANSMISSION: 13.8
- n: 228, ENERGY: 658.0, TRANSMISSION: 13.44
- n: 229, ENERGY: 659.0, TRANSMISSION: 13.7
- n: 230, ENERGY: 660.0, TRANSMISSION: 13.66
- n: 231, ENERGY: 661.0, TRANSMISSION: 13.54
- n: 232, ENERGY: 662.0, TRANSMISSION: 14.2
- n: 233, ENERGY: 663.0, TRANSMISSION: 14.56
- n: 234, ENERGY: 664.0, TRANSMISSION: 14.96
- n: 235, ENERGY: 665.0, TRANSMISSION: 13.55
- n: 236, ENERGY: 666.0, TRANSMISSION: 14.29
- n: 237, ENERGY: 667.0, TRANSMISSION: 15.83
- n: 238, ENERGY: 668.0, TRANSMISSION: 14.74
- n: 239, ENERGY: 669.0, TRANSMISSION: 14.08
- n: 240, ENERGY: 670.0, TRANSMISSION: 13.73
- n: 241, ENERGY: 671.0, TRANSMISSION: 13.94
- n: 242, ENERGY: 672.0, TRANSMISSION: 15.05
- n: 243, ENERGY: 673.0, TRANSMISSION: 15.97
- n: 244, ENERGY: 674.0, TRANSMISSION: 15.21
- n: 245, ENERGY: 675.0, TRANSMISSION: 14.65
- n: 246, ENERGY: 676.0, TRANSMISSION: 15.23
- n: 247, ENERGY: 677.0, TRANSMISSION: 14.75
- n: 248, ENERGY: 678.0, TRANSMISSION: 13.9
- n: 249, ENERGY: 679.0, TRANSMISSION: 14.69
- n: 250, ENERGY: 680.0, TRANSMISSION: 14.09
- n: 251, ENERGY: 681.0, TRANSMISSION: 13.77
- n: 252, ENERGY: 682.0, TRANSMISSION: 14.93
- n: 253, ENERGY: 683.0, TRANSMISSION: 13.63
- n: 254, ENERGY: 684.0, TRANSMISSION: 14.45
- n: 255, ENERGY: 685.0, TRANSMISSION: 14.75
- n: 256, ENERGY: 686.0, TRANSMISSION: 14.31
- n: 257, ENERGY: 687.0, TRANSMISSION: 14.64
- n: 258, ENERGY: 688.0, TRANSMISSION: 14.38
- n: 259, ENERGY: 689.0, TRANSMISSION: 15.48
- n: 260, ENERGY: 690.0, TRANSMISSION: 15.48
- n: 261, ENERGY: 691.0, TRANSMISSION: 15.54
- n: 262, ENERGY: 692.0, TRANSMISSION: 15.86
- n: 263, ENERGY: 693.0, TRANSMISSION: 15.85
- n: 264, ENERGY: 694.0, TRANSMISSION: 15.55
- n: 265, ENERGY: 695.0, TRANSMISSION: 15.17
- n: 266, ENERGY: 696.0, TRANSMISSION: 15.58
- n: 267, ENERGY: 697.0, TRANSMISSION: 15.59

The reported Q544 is 6.0 keV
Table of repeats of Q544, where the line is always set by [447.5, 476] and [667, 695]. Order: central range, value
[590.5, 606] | 1.80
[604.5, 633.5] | 1.12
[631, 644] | -0.03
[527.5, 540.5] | 1.67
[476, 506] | -1.84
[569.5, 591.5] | 2.86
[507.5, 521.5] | 0.97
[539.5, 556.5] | 0.04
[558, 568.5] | 0.63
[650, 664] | 0.41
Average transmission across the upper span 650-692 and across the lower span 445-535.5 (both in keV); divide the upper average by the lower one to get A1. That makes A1 1.57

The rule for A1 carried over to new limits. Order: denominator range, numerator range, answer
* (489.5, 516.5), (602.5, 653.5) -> 1.24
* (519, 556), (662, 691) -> 1.56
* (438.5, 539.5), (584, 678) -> 1.39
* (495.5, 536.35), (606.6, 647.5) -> 1.42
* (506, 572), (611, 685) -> 1.38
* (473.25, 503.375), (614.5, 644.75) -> 1.32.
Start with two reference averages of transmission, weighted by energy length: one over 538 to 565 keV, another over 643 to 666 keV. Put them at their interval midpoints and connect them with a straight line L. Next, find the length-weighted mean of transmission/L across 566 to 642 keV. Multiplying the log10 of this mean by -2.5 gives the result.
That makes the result 0.07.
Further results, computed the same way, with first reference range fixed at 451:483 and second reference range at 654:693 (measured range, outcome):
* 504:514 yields -0.09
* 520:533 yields 0.47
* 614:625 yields 0.05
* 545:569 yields 0.03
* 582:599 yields 0.22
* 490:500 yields -0.06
